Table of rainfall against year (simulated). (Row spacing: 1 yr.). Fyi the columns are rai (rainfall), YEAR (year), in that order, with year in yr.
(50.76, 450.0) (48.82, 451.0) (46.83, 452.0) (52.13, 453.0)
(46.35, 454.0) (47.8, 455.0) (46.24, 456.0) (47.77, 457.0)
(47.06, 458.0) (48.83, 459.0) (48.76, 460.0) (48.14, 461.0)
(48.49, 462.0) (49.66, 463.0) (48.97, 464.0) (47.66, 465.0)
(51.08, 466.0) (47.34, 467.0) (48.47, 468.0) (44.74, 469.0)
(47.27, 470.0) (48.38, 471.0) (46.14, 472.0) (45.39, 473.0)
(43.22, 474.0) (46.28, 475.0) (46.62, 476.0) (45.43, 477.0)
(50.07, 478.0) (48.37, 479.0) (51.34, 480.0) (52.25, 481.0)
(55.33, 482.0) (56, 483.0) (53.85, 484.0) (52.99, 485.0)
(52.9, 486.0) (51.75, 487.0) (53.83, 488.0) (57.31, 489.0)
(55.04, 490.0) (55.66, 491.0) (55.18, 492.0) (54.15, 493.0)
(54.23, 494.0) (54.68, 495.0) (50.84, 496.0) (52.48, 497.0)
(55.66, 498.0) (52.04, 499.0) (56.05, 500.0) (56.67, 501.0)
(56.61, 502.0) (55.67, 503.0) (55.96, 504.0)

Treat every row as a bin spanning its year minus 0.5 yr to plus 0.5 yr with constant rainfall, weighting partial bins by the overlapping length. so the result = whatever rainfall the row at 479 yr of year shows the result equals 48.37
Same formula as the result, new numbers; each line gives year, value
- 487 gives 51.75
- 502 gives 56.61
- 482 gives 55.33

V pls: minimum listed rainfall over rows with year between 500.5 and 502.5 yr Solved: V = 56.61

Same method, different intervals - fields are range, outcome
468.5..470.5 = 44.74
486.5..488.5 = 51.75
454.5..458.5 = 46.24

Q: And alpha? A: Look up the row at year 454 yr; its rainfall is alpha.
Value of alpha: 46.35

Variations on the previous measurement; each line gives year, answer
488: 53.83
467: 47.34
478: 50.07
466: 51.08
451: 48.82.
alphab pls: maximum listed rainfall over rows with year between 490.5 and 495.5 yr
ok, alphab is 55.66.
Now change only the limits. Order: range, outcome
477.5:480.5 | 51.34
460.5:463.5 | 49.66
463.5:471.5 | 51.08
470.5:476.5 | 48.38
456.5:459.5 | 48.83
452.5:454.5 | 52.13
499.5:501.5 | 56.67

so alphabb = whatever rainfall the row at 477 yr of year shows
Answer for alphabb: 45.43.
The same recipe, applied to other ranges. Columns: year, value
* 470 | 47.27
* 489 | 57.31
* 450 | 50.76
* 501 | 56.67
